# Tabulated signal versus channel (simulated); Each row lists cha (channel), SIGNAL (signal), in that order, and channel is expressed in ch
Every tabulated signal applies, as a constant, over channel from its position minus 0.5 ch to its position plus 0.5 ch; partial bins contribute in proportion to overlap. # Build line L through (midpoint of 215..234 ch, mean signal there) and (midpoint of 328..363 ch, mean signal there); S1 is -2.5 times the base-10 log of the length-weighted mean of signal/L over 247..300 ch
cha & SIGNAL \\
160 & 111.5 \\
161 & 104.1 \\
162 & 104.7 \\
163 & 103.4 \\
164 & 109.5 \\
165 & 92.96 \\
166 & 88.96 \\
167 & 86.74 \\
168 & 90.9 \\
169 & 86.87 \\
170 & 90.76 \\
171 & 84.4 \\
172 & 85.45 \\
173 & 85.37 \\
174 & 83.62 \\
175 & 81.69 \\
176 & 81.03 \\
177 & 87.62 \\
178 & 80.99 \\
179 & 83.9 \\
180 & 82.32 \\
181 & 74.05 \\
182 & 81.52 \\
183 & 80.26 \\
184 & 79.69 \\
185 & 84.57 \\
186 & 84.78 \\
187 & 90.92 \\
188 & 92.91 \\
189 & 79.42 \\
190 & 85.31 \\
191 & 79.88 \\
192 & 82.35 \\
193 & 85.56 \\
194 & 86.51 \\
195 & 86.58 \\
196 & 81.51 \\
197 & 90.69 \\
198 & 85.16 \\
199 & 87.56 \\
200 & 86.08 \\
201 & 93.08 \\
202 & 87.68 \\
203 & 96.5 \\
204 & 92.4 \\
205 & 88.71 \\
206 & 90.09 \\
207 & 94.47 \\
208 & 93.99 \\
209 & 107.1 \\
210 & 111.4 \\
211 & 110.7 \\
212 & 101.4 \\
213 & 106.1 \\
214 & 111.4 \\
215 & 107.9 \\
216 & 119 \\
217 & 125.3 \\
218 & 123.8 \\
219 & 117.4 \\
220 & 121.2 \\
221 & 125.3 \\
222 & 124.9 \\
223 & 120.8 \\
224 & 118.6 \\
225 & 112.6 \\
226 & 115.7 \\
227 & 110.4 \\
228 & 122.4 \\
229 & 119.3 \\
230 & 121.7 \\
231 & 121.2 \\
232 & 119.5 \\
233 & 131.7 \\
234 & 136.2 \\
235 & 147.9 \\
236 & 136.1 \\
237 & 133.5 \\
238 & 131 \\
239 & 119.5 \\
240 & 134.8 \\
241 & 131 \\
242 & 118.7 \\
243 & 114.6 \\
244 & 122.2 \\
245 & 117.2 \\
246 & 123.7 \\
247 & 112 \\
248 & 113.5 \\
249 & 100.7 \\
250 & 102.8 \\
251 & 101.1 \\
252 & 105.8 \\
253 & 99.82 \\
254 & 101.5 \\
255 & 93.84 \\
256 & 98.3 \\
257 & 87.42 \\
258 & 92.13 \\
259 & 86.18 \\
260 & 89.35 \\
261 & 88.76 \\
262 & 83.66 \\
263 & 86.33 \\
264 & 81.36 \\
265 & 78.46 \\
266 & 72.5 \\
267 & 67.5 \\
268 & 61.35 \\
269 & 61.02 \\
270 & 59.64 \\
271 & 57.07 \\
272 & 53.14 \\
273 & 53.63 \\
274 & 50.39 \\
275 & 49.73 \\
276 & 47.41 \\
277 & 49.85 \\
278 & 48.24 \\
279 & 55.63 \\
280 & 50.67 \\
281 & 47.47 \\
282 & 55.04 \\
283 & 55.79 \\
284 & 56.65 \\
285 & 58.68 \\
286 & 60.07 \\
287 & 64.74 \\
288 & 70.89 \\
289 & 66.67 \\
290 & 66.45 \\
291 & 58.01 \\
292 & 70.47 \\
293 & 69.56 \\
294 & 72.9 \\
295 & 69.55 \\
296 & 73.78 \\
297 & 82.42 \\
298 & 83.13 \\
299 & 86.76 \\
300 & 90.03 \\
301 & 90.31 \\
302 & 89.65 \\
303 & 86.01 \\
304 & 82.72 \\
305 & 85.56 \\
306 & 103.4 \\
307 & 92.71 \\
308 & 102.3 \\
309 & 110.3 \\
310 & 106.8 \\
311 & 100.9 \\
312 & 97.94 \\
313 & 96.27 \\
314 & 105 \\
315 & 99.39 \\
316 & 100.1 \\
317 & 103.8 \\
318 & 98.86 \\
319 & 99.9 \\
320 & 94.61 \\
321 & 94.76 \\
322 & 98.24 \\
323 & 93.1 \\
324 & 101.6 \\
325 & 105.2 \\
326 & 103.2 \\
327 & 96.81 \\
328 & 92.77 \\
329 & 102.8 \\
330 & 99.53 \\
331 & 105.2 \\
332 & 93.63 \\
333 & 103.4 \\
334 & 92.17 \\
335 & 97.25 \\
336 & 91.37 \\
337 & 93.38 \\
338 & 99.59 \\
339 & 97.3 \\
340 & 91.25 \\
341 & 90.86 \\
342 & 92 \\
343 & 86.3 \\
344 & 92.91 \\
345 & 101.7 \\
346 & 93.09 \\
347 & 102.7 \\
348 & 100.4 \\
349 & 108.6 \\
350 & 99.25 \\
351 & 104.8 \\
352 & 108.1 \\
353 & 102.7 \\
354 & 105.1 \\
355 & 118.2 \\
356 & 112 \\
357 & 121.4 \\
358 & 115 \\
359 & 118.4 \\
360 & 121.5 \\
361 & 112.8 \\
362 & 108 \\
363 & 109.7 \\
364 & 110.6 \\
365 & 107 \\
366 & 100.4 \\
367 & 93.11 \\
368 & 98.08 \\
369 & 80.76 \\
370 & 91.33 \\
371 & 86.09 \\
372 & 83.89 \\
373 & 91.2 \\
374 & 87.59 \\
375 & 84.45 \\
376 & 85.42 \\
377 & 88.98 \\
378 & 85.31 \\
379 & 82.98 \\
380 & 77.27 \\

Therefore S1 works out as 0.471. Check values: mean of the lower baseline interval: 121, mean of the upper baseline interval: 102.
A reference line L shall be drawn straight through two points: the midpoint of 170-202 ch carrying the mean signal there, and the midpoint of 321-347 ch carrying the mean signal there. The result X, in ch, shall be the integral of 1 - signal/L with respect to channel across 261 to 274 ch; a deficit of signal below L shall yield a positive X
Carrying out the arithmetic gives 3.3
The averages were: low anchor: 84.5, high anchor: 96.7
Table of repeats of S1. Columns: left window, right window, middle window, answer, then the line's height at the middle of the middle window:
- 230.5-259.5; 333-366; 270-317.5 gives 0.41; 109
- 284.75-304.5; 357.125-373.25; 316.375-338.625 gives -0.12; 87.7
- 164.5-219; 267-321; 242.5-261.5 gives -0.24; 82.1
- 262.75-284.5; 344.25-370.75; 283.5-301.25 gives -0.03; 69.1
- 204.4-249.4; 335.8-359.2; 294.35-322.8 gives 0.14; 107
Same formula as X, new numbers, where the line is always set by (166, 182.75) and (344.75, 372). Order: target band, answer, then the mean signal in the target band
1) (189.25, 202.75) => 0.1 ch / 86.1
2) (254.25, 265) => 0.6 ch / 88.6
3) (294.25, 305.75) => 1.7 ch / 83.8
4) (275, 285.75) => 4.9 ch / 52.6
